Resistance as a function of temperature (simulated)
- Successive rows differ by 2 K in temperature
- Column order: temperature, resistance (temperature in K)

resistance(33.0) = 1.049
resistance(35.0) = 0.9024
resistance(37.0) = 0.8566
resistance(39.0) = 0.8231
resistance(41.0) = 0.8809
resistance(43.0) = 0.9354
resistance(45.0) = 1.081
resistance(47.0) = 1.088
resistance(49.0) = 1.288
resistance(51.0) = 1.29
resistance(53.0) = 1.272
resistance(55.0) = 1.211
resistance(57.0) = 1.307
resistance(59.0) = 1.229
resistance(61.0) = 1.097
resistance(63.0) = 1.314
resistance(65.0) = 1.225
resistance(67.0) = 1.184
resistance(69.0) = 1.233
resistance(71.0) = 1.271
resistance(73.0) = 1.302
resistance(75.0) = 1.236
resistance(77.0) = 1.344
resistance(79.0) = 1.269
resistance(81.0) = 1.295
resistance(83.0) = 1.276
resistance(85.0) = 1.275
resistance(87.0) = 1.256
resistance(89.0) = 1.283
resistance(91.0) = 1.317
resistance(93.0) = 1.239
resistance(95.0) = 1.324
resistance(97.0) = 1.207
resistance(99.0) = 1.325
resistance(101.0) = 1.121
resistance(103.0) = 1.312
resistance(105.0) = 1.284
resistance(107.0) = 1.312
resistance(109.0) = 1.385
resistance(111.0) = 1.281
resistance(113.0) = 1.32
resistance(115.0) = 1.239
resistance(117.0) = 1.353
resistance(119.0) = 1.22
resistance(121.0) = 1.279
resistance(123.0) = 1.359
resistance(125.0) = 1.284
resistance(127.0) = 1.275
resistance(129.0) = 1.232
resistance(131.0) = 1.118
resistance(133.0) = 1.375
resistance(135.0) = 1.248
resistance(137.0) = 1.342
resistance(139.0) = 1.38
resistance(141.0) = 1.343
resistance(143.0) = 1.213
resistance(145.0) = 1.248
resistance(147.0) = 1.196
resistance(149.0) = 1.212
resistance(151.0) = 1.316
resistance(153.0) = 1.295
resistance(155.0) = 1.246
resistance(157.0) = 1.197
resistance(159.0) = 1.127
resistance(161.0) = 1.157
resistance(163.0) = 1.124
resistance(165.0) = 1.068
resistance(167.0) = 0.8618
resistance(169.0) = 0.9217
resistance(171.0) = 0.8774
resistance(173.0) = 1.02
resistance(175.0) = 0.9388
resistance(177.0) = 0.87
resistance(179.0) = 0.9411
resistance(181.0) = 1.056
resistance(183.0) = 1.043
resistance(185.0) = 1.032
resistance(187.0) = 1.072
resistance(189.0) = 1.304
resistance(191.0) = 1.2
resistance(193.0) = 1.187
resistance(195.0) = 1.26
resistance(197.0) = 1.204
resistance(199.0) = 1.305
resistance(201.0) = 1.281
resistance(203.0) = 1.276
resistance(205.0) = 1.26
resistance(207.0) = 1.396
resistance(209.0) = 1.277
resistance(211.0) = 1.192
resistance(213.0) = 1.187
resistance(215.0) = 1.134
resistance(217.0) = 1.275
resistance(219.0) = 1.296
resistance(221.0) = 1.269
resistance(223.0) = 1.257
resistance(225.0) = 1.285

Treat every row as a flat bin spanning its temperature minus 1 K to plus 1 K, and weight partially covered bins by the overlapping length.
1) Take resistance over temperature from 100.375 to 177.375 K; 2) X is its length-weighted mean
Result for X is 1.21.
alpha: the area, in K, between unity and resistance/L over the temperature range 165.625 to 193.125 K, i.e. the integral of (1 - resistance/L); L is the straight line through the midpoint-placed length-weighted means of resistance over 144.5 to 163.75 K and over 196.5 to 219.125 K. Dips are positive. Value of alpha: 4.8 K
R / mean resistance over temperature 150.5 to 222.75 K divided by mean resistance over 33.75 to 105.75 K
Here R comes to 1.0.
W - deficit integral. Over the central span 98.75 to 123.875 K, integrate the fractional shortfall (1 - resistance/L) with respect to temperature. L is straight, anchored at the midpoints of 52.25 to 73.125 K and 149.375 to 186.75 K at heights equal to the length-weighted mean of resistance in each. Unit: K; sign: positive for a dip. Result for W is -2.9 K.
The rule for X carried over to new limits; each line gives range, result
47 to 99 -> 1.26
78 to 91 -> 1.28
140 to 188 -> 1.1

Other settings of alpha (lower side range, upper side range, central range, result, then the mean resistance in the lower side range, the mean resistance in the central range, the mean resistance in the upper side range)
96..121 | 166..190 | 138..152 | -1.8 K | 1.28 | 1.27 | 0.995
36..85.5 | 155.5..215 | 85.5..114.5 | -2.9 K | 1.18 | 1.28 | 1.13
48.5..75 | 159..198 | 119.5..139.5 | -2.6 K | 1.25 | 1.29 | 1.06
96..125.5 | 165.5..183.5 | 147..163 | -2.5 K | 1.29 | 1.21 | 0.948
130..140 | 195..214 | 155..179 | 4.8 K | 1.29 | 1.02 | 1.26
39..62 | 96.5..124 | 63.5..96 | -1.6 K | 1.14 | 1.27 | 1.29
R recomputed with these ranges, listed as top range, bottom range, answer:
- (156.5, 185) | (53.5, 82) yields 0.81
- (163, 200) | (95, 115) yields 0.83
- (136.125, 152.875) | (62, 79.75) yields 1.01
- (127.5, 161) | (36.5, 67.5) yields 1.11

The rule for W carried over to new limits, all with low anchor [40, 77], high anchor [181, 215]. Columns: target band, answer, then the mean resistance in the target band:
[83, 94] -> -0.7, 1.27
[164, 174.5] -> 2.2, 0.949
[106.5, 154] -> -3.2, 1.28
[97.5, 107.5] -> -0.5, 1.27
